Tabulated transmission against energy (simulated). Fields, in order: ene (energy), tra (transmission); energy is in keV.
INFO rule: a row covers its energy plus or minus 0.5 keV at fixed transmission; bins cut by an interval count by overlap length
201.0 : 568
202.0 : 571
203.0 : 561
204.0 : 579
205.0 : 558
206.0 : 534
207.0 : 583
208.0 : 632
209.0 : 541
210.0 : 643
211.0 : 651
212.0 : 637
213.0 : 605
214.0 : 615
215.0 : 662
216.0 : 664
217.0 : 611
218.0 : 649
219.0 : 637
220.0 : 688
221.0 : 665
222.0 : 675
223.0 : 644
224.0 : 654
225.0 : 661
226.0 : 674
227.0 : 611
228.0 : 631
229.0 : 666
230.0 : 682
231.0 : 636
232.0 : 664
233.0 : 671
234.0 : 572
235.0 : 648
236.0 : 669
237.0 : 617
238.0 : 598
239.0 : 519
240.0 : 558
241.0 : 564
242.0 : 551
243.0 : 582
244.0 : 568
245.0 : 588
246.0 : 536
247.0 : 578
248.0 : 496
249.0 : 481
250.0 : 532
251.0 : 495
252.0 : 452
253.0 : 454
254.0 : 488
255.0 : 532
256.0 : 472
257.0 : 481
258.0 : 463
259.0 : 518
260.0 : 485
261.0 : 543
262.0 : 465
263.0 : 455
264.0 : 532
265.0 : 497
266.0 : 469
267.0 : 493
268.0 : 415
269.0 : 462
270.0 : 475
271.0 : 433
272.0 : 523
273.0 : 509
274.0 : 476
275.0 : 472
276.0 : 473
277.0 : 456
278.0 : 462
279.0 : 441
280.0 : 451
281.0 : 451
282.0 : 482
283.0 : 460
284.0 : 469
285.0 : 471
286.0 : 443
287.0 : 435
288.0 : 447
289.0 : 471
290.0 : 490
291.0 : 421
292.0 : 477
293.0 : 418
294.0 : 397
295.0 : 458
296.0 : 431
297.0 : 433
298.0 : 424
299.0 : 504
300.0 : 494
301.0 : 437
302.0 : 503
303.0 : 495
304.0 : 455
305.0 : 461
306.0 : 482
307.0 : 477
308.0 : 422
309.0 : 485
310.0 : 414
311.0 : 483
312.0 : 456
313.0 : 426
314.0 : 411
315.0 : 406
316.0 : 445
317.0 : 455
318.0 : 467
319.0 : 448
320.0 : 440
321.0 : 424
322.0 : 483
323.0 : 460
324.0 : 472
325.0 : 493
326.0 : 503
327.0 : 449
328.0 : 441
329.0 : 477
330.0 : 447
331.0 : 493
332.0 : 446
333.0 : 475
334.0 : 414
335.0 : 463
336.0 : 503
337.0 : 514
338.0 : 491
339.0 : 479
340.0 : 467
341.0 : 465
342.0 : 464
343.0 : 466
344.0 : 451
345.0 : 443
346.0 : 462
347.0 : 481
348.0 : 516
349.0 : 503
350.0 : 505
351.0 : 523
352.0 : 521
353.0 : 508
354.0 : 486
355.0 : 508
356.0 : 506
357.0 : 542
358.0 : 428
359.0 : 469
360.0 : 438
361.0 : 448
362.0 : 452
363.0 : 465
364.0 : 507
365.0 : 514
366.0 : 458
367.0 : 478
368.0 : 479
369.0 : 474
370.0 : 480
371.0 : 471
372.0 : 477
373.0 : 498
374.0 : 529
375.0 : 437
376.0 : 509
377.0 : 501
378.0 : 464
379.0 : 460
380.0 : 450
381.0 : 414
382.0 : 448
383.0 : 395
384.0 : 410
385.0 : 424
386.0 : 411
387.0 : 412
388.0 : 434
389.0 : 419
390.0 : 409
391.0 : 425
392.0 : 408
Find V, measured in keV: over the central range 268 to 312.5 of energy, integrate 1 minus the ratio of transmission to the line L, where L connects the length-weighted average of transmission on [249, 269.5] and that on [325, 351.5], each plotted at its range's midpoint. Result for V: 1.9 keV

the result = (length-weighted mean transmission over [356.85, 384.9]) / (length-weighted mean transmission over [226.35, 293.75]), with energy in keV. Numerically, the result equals 0.91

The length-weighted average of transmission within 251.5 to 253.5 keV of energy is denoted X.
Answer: 453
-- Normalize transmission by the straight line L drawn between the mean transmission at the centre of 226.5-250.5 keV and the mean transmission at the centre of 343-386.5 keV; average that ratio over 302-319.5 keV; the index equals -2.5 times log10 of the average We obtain 0.16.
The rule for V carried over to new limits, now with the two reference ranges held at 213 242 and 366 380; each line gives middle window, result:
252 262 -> 1.88 keV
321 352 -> 2.57 keV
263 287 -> 4.70 keV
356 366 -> 0.36 keV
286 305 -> 3.61 keV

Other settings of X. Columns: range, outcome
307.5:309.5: 454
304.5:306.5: 472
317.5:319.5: 458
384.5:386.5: 418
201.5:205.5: 567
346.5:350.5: 501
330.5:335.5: 458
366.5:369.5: 477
